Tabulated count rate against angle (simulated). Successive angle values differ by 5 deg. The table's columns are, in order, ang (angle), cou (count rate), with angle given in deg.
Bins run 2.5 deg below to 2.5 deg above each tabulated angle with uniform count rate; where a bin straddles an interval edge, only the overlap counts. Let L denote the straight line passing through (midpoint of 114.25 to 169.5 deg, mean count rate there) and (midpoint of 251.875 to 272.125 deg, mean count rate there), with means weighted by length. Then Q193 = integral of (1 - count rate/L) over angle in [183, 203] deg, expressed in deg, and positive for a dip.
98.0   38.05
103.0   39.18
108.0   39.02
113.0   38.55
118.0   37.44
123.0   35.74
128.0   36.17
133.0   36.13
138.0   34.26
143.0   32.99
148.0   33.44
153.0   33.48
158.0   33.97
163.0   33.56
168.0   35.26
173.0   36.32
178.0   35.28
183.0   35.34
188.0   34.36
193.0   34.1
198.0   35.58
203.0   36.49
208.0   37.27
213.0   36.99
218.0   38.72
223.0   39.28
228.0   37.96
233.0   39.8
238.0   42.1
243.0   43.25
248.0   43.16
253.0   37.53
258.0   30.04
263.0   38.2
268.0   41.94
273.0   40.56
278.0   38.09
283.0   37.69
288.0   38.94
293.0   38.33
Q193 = 0.5 deg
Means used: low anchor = 34.8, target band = 35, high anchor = 37.2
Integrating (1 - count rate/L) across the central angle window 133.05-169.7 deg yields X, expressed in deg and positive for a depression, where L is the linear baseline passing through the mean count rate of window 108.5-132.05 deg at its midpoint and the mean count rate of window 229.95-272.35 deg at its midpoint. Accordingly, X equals 3.6 deg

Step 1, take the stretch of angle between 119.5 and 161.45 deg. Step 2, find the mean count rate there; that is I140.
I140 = 34.6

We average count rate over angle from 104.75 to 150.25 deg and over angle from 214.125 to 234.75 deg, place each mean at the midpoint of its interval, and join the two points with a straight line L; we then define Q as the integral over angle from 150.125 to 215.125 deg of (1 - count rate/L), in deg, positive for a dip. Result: 4.14 deg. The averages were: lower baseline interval 36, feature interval 35.2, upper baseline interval 38.8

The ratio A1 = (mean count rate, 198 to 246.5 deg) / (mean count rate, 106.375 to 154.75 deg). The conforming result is 1.09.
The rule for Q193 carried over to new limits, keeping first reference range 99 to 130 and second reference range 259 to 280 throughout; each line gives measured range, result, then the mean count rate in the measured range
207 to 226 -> 0.2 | 38.1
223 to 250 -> -1.6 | 41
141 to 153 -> 1.5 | 33.3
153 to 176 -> 2.1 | 34.6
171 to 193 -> 1.8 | 35.2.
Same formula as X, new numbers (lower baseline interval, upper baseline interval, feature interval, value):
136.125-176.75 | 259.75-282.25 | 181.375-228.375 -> -0.3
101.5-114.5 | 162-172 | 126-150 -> 1.5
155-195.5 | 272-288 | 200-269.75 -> -3.3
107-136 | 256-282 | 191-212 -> 0.9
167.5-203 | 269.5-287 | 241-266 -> -0.3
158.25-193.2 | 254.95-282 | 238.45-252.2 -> -2.0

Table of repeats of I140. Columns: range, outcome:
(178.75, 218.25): 35.9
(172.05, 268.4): 37.6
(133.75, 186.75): 34.4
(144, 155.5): 33.4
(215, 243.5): 39.9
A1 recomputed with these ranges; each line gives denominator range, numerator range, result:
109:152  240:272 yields 1.10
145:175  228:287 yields 1.14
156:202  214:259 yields 1.13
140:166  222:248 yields 1.22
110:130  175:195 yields 0.94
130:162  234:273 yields 1.16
